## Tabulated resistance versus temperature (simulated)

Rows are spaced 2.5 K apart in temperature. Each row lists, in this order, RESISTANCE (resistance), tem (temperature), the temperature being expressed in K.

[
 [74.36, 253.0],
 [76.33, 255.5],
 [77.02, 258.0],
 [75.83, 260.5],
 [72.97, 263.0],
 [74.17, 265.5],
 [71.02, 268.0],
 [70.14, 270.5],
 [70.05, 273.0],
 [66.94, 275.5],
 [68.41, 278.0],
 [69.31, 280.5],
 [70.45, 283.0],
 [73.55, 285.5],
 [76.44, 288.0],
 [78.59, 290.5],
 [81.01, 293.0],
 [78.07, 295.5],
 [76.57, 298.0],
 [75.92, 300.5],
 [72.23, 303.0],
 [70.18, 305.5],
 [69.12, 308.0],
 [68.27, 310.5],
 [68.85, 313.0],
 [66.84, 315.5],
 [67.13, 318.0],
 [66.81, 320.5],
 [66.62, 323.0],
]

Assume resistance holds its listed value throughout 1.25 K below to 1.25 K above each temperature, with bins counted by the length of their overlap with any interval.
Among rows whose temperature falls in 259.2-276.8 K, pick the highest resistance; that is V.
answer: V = 75.83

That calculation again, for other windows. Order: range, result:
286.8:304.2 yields 81.01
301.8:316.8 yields 72.23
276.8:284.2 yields 70.45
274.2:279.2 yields 68.41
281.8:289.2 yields 76.44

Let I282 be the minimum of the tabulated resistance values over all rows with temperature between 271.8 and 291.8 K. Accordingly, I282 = 66.94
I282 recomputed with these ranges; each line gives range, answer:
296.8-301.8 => 75.92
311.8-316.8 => 66.84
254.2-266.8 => 72.97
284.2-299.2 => 73.55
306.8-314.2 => 68.27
